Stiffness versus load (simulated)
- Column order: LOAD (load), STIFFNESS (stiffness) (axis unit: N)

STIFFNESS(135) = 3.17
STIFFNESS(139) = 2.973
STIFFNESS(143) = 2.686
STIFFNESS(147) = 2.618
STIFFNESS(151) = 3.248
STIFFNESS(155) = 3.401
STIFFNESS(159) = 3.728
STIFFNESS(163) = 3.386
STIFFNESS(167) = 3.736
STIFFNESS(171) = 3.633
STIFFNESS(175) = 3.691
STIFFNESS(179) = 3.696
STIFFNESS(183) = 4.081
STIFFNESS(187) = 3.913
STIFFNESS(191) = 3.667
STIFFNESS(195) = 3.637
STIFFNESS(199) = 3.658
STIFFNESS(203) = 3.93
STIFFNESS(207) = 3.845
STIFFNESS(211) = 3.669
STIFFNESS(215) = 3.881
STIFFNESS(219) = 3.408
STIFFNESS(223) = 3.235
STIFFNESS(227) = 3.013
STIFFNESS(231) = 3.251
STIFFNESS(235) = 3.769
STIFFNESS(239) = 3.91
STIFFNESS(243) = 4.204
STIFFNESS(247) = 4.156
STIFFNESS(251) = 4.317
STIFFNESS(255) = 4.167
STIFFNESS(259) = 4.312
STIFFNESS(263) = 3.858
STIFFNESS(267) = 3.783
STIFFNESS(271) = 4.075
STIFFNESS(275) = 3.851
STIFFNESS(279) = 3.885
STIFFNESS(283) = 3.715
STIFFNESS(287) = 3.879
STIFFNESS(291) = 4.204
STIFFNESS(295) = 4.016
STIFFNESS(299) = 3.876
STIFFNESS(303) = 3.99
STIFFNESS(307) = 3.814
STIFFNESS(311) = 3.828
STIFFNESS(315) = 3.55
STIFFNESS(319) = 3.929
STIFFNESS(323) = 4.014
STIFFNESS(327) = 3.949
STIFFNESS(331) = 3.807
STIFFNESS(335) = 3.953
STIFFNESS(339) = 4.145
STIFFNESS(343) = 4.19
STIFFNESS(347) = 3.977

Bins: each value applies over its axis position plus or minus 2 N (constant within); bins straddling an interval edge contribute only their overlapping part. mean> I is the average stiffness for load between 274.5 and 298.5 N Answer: 3.93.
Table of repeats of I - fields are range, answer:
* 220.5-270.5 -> 3.83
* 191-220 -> 3.73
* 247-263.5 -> 4.19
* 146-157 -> 3.13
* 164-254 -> 3.74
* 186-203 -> 3.73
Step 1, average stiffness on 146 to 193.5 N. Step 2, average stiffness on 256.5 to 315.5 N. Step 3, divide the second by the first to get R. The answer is 1.09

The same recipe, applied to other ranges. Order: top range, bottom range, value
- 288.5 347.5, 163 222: 1.06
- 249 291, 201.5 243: 1.10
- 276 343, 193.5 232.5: 1.10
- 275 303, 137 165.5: 1.24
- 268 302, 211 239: 1.13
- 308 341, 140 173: 1.18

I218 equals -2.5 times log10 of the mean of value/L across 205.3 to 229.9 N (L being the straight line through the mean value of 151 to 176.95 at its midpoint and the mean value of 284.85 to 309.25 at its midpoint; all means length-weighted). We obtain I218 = 0.07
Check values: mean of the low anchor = 3.57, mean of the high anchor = 3.96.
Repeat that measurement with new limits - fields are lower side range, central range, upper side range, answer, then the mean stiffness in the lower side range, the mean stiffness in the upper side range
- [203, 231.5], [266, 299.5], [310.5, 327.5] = -0.06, 3.52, 3.85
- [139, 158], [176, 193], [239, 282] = -0.14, 3.03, 4.05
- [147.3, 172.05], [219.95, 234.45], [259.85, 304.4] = 0.15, 3.46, 3.93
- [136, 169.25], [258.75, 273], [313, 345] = -0.08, 3.22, 3.94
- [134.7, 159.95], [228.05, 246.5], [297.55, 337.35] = -0.08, 3.09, 3.87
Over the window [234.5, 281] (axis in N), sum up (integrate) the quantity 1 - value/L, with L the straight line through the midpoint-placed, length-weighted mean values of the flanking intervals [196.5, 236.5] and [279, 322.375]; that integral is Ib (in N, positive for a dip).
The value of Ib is -3.9 N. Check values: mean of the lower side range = 3.56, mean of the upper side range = 3.88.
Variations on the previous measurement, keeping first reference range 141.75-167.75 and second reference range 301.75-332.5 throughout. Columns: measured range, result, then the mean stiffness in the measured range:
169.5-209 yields -4.6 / 3.78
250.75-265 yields -2.0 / 4.14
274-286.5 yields -0.3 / 3.82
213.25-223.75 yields -0.1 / 3.53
